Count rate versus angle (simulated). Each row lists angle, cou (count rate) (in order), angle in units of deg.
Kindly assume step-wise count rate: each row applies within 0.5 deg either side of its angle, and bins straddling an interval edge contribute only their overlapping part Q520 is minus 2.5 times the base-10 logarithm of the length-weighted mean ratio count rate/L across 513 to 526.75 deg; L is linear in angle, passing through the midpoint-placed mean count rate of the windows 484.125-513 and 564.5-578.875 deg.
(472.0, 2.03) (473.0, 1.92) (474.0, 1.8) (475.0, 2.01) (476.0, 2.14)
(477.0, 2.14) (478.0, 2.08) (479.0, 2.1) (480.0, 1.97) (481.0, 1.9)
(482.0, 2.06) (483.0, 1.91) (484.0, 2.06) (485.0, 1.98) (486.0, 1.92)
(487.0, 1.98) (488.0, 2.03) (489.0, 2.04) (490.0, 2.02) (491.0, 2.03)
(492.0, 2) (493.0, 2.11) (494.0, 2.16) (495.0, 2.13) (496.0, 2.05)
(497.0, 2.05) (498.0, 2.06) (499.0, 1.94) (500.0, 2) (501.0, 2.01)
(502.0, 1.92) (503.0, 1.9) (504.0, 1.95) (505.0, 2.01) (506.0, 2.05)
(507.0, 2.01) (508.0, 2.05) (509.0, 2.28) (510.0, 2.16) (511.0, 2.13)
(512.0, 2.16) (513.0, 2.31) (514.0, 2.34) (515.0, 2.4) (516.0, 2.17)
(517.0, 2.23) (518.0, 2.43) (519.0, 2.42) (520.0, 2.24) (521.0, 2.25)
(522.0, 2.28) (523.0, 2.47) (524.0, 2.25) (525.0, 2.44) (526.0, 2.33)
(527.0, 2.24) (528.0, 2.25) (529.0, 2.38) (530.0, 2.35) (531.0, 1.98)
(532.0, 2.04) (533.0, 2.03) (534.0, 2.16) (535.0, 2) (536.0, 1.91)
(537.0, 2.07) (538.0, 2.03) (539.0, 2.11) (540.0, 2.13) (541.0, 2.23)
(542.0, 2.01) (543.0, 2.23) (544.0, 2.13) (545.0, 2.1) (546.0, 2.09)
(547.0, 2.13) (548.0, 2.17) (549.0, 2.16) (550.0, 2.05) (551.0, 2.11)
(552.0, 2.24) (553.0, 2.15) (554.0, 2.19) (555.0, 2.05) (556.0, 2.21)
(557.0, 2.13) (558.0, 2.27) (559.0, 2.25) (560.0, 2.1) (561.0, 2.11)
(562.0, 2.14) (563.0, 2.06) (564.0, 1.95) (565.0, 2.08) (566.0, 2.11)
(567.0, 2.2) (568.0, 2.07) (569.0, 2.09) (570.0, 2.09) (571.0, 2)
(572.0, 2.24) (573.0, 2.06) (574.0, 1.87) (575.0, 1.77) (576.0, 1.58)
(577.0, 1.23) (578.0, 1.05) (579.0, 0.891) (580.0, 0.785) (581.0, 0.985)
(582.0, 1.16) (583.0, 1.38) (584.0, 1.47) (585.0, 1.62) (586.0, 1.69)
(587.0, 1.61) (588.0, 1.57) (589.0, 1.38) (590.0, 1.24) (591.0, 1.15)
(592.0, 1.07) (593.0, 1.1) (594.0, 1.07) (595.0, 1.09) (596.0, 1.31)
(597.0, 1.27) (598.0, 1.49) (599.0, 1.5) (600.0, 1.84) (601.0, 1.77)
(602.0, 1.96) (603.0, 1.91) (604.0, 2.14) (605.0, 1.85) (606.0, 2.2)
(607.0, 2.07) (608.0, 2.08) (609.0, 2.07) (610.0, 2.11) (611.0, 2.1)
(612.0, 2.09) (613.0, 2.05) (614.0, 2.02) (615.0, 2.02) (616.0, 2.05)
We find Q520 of -0.17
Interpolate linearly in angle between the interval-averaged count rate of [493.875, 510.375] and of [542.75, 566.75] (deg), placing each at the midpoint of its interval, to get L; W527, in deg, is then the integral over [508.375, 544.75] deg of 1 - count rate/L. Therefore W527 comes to -2.2 deg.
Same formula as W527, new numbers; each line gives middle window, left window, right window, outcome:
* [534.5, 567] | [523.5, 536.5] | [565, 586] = -3.16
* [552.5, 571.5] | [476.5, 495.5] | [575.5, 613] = -4.82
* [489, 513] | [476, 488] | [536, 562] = -0.09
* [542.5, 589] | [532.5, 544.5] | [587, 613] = 0.78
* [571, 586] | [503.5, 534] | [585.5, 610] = 2.57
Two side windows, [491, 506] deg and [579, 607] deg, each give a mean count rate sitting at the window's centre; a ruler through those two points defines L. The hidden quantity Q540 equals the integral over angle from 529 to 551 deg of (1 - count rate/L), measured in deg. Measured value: -4.1 deg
